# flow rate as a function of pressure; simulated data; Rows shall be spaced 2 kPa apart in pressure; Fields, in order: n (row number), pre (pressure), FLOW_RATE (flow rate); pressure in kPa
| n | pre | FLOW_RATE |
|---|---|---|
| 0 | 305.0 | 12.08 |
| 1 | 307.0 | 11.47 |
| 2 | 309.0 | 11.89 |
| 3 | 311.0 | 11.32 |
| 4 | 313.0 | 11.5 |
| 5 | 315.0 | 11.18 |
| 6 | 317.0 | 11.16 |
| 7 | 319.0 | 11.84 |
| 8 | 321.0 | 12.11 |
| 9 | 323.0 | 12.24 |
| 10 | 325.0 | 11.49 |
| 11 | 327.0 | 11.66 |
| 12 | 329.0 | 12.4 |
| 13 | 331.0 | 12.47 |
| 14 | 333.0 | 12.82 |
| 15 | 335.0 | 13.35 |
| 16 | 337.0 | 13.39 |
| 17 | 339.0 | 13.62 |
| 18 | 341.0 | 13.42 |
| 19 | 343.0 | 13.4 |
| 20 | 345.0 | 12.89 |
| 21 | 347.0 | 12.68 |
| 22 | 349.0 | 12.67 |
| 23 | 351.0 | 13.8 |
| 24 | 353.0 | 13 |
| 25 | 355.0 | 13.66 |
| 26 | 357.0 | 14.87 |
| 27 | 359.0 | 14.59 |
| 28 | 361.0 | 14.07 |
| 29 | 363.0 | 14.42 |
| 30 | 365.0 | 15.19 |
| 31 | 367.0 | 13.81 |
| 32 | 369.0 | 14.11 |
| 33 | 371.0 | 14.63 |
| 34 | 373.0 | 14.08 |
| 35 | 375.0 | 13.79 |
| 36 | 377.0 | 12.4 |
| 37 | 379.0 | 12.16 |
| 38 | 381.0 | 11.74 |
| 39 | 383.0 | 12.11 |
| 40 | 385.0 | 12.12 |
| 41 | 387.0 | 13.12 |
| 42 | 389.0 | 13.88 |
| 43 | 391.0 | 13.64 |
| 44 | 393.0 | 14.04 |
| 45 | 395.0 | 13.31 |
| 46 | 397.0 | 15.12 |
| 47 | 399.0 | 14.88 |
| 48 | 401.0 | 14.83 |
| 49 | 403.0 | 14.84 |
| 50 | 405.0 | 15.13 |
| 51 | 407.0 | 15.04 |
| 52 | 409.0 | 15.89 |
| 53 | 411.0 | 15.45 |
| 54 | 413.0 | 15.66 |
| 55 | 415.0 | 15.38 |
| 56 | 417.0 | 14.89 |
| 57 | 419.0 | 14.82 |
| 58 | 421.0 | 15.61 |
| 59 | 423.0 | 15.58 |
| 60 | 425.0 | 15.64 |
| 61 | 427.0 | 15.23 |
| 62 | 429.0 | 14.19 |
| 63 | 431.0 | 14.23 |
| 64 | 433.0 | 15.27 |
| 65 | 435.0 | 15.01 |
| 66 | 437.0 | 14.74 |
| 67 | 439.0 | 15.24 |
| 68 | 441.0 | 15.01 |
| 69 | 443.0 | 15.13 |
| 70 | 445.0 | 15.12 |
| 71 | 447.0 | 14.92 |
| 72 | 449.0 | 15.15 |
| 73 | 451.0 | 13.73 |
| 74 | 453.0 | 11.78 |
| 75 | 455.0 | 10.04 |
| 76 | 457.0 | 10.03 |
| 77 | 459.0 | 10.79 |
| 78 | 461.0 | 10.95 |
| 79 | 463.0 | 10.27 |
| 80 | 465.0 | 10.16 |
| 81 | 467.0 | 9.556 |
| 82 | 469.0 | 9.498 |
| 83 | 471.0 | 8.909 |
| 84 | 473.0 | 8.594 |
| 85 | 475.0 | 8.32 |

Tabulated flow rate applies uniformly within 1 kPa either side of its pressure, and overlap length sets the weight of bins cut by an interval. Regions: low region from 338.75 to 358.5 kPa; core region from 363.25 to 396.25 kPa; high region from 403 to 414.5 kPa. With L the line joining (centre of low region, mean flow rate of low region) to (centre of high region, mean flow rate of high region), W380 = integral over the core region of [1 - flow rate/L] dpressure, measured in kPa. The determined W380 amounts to 2.3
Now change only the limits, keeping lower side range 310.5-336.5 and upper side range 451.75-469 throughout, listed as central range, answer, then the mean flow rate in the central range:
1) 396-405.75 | -3.4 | 15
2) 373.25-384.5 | -1.1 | 12.5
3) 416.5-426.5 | -4.1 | 15.3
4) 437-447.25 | -4.2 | 15.1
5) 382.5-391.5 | -1.4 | 13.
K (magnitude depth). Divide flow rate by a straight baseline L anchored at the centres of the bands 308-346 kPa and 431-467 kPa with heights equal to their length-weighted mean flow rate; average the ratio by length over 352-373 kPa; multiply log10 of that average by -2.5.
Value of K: -0.14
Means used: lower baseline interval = 12.3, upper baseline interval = 13.1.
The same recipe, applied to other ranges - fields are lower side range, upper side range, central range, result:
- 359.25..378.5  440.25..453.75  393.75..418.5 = -0.06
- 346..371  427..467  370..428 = -0.06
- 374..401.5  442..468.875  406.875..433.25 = -0.19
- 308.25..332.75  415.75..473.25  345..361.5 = -0.12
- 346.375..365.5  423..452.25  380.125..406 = 0.05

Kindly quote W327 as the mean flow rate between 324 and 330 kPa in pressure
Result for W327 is 11.8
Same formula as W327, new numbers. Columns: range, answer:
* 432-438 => 15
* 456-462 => 10.6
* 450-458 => 11.4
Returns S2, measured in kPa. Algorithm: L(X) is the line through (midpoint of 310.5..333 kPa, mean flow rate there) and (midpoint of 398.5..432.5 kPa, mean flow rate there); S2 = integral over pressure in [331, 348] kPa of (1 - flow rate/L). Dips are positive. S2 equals -0.97 kPa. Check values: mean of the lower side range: 11.8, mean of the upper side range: 15.1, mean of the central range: 13.2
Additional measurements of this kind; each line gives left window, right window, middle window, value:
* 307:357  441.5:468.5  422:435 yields -3.0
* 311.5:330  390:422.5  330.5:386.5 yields -1.3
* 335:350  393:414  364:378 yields 0.0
